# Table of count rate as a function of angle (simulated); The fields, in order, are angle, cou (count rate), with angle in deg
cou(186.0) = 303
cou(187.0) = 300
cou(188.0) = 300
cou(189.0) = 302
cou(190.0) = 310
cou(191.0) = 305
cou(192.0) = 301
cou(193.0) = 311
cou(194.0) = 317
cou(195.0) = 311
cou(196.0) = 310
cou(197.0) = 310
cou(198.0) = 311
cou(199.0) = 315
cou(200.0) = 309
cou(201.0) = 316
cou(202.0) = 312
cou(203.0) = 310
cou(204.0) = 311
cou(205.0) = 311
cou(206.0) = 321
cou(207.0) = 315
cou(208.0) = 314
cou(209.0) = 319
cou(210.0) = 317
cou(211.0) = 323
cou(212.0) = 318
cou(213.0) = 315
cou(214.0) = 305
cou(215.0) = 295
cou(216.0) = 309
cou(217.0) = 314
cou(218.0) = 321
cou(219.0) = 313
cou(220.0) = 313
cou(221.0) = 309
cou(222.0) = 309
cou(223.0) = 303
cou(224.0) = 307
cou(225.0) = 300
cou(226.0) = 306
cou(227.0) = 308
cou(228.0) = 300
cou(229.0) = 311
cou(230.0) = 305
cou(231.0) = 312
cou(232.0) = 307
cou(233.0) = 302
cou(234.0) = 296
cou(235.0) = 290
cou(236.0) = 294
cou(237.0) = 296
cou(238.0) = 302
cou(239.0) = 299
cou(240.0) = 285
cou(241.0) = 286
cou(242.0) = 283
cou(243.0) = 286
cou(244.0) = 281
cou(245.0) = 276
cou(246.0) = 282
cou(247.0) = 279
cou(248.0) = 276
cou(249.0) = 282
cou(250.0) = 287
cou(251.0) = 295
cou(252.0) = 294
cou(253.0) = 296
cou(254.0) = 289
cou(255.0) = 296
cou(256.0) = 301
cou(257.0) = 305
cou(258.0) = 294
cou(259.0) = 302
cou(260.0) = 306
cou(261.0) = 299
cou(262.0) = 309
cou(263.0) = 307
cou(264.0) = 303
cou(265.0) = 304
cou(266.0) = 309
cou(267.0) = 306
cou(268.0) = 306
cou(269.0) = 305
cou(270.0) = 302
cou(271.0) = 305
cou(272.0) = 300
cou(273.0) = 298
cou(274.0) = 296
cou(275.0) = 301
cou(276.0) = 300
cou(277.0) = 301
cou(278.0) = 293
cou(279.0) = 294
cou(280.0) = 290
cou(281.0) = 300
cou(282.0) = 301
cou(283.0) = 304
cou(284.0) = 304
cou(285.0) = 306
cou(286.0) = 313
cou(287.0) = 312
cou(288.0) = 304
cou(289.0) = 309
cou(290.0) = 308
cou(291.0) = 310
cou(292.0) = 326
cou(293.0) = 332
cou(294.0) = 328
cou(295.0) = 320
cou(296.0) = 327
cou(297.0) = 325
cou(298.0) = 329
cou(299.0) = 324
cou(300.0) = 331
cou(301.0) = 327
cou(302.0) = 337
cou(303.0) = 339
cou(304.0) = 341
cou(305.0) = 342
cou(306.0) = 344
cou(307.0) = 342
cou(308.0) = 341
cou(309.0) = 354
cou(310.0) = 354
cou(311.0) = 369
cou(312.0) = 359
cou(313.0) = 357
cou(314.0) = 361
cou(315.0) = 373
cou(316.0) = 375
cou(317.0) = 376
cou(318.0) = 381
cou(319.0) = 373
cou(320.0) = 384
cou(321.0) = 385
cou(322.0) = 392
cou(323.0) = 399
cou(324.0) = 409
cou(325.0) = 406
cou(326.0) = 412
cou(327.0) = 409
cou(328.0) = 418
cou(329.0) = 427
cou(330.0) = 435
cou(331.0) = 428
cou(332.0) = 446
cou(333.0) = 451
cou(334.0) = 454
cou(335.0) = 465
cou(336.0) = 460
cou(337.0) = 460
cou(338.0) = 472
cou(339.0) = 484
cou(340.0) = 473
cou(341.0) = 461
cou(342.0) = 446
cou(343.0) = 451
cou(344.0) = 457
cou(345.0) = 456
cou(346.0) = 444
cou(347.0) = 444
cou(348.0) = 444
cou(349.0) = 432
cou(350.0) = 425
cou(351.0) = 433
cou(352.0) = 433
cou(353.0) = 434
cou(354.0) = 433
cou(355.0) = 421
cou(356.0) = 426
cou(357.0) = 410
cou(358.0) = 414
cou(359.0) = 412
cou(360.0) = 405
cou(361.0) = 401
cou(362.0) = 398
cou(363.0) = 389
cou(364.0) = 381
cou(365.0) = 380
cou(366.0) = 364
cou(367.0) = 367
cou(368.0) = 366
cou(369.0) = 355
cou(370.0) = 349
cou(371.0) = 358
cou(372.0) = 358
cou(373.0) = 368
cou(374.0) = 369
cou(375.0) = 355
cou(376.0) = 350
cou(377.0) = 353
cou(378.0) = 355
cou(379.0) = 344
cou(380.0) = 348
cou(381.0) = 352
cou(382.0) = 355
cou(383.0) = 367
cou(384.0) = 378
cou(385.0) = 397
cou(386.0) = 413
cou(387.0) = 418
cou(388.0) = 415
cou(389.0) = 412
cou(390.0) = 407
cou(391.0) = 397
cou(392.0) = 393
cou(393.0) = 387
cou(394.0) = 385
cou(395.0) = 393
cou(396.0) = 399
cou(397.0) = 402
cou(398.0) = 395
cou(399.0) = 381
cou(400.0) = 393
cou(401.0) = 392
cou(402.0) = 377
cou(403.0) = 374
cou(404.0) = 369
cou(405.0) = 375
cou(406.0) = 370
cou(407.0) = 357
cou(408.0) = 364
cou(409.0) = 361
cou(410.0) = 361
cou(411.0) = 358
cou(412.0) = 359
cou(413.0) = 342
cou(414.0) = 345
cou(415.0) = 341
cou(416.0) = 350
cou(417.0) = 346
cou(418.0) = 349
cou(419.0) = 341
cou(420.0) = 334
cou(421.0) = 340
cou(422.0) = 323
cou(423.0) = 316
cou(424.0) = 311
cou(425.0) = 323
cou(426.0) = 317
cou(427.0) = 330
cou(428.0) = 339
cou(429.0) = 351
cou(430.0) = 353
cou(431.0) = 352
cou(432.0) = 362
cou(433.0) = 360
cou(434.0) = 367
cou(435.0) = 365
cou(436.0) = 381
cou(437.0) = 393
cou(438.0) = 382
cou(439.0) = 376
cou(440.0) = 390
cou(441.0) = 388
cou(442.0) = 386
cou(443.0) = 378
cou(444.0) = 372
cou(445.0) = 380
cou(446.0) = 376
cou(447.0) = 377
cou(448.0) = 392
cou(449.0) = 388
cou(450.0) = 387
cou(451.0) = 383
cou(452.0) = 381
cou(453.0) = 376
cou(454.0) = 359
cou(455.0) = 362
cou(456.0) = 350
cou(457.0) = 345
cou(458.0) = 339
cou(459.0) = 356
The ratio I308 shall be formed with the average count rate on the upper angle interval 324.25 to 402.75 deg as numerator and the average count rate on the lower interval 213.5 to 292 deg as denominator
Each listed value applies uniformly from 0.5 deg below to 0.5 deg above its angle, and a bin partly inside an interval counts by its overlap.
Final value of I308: 1.4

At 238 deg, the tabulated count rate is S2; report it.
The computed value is 302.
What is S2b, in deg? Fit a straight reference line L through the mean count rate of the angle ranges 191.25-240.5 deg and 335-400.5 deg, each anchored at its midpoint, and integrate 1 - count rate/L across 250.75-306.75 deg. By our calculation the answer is 6.1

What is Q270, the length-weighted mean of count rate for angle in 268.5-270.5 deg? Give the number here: 304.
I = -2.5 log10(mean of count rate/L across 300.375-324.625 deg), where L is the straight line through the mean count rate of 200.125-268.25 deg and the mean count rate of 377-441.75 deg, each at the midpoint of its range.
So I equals -0.10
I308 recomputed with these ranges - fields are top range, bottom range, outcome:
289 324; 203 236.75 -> 1.13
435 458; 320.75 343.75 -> 0.86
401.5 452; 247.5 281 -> 1.21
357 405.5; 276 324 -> 1.13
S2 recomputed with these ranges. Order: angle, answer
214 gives 305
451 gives 383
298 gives 329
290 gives 308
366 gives 364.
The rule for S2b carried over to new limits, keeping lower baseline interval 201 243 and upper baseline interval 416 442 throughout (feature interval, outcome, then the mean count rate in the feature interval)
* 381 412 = -3.50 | 384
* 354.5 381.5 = -2.97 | 376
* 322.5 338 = -4.83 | 433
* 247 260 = 0.84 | 293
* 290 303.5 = -0.15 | 327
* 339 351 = -4.16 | 449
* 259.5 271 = 0.39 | 305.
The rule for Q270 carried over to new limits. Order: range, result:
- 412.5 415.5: 343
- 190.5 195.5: 309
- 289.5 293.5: 319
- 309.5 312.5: 361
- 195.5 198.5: 310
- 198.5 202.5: 313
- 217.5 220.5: 316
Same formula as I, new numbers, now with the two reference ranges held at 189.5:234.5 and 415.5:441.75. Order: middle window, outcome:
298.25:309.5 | -0.03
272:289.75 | 0.08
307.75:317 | -0.10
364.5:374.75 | -0.07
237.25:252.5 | 0.11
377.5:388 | -0.10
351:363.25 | -0.23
